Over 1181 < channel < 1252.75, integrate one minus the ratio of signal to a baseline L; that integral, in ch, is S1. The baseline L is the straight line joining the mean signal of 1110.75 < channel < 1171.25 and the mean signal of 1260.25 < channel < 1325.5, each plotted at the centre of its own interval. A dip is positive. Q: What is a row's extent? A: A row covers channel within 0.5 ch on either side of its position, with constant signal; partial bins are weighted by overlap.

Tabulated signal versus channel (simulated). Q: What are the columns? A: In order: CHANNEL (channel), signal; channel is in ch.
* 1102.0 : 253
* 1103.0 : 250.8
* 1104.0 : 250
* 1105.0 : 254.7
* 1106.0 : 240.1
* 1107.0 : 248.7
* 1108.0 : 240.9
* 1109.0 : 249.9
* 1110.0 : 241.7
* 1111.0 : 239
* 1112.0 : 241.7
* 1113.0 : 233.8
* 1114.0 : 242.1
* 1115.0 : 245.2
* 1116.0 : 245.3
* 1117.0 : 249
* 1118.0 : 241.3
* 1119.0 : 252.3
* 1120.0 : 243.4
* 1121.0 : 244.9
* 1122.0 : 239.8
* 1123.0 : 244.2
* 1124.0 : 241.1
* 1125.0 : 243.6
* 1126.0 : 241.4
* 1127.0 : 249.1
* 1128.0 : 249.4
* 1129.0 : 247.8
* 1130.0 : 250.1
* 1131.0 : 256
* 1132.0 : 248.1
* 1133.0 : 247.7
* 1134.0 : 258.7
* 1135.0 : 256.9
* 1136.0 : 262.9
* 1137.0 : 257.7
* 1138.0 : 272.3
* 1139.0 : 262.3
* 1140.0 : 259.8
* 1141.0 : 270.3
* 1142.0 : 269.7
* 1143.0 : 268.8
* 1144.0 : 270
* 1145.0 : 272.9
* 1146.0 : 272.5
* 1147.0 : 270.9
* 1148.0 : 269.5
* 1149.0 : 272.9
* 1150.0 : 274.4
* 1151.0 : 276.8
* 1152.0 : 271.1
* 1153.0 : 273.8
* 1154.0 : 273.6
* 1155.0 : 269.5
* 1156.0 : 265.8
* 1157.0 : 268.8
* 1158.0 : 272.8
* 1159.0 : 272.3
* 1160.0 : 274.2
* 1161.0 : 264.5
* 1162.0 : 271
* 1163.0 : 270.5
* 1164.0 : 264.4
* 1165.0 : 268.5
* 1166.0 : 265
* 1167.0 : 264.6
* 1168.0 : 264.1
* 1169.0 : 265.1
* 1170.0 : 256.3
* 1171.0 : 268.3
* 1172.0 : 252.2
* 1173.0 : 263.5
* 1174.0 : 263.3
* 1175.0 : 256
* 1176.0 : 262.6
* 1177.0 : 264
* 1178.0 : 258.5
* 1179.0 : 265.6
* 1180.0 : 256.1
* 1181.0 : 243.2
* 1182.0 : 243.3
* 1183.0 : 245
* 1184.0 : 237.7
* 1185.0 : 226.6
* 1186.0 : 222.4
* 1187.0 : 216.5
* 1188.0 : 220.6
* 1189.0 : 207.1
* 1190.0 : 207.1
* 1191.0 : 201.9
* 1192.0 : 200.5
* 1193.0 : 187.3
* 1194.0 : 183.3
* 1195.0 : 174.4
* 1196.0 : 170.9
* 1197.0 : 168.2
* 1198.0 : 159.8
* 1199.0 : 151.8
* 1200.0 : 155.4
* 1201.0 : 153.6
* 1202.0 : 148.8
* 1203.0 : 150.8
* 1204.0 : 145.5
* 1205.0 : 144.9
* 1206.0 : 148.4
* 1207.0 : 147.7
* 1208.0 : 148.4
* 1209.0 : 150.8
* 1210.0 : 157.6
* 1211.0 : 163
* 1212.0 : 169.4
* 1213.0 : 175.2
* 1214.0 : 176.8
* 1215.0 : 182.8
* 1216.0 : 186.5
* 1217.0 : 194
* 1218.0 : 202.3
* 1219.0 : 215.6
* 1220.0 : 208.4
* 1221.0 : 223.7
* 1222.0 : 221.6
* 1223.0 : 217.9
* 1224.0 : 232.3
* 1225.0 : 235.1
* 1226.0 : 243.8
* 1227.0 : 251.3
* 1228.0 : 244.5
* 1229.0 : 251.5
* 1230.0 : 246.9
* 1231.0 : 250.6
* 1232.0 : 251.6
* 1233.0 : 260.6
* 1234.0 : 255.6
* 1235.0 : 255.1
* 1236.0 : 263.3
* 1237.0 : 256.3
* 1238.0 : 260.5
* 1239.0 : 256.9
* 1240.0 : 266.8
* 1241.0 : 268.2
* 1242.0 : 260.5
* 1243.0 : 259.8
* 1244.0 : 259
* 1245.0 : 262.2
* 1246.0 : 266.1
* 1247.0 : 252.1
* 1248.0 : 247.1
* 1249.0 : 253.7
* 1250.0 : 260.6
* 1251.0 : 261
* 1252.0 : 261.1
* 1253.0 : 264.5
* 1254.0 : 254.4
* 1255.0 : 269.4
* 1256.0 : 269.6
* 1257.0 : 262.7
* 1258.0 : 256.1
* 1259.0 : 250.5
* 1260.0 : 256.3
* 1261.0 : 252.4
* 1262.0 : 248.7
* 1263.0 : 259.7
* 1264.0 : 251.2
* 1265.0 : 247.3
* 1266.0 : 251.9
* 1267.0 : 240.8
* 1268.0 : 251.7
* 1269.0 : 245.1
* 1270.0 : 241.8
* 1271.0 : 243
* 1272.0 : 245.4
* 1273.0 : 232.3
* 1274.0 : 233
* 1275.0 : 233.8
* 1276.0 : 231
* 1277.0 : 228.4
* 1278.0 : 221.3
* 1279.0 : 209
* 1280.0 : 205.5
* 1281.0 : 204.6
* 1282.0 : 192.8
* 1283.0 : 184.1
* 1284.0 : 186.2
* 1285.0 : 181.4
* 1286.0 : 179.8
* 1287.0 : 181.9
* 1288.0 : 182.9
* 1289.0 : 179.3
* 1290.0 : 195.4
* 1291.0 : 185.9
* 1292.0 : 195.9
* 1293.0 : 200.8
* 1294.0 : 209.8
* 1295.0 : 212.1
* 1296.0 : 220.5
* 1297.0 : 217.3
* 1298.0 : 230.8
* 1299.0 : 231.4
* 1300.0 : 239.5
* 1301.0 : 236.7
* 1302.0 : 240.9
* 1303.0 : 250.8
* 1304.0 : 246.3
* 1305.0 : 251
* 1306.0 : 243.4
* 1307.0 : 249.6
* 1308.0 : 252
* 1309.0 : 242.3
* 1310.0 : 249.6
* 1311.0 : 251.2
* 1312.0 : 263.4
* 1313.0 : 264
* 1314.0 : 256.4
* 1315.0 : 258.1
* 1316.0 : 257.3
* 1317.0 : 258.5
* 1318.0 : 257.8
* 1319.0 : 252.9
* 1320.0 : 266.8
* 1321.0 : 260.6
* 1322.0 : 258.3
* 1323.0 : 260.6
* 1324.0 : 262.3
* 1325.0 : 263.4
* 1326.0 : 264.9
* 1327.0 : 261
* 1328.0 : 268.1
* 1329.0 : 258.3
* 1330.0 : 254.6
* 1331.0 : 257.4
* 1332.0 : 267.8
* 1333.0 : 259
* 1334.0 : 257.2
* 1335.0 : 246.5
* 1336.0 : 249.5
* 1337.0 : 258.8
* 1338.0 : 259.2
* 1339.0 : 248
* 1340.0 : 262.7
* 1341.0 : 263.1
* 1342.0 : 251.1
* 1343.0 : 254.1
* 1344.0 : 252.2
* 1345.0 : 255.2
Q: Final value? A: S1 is 9.1 ch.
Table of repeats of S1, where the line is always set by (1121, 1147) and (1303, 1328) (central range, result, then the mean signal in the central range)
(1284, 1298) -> 3.3 ch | 197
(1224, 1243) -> 0.2 ch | 254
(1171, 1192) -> 1.3 ch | 240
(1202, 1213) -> 4.4 ch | 154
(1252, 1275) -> 0.5 ch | 251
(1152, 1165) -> -0.7 ch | 270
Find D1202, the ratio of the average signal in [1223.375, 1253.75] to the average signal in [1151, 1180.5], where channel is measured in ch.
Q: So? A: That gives 0.96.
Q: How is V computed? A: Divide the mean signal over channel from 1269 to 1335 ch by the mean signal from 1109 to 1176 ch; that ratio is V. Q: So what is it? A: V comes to 0.9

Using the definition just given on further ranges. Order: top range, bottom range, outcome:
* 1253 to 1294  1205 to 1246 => 1.02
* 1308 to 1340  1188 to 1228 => 1.39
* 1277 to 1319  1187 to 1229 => 1.20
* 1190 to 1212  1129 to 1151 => 0.62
